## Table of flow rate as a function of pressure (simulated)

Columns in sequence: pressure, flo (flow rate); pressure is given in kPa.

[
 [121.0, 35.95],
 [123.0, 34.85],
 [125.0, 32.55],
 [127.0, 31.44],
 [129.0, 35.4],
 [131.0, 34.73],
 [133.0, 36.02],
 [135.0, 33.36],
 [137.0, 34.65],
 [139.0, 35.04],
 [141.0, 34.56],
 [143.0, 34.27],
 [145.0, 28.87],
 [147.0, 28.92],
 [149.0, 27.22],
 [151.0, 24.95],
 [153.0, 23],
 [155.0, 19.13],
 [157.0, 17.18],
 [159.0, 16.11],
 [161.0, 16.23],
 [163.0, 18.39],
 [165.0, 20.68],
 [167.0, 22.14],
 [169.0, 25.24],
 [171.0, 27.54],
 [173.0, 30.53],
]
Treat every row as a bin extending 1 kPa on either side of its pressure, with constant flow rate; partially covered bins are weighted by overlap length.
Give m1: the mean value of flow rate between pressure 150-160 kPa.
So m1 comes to 20.1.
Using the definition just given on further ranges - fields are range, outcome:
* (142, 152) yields 28.8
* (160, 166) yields 18.4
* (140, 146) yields 32.6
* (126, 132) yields 33.9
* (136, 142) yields 34.8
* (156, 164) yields 17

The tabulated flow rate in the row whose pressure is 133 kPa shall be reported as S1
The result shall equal 36.02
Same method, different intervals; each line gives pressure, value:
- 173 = 30.53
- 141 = 34.56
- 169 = 25.24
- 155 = 19.13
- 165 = 20.68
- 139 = 35.04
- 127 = 31.44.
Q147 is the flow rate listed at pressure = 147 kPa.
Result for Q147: 28.92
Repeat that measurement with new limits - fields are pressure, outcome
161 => 16.23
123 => 34.85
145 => 28.87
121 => 35.95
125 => 32.55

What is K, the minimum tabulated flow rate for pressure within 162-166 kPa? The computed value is 18.39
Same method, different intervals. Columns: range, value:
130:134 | 34.73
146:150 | 27.22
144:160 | 16.11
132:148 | 28.87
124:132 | 31.44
